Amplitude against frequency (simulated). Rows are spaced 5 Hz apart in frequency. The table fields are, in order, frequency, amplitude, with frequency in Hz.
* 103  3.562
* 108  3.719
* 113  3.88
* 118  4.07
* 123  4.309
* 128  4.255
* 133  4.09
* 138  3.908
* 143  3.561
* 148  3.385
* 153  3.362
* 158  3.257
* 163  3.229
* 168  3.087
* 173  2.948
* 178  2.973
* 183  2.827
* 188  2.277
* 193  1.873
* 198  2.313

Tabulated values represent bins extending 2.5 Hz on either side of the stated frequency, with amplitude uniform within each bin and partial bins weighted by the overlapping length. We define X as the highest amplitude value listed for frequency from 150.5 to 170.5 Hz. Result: 3.362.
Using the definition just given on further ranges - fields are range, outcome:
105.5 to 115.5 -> 3.88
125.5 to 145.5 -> 4.255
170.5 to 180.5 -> 2.973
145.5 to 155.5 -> 3.385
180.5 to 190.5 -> 2.827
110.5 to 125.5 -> 4.309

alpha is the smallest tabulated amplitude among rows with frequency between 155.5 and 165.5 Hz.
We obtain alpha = 3.229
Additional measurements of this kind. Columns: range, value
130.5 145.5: 3.561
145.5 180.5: 2.948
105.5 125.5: 3.719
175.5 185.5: 2.827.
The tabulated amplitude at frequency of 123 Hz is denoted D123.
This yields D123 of 4.309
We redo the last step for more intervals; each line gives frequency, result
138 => 3.908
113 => 3.88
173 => 2.948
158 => 3.257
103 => 3.562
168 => 3.087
